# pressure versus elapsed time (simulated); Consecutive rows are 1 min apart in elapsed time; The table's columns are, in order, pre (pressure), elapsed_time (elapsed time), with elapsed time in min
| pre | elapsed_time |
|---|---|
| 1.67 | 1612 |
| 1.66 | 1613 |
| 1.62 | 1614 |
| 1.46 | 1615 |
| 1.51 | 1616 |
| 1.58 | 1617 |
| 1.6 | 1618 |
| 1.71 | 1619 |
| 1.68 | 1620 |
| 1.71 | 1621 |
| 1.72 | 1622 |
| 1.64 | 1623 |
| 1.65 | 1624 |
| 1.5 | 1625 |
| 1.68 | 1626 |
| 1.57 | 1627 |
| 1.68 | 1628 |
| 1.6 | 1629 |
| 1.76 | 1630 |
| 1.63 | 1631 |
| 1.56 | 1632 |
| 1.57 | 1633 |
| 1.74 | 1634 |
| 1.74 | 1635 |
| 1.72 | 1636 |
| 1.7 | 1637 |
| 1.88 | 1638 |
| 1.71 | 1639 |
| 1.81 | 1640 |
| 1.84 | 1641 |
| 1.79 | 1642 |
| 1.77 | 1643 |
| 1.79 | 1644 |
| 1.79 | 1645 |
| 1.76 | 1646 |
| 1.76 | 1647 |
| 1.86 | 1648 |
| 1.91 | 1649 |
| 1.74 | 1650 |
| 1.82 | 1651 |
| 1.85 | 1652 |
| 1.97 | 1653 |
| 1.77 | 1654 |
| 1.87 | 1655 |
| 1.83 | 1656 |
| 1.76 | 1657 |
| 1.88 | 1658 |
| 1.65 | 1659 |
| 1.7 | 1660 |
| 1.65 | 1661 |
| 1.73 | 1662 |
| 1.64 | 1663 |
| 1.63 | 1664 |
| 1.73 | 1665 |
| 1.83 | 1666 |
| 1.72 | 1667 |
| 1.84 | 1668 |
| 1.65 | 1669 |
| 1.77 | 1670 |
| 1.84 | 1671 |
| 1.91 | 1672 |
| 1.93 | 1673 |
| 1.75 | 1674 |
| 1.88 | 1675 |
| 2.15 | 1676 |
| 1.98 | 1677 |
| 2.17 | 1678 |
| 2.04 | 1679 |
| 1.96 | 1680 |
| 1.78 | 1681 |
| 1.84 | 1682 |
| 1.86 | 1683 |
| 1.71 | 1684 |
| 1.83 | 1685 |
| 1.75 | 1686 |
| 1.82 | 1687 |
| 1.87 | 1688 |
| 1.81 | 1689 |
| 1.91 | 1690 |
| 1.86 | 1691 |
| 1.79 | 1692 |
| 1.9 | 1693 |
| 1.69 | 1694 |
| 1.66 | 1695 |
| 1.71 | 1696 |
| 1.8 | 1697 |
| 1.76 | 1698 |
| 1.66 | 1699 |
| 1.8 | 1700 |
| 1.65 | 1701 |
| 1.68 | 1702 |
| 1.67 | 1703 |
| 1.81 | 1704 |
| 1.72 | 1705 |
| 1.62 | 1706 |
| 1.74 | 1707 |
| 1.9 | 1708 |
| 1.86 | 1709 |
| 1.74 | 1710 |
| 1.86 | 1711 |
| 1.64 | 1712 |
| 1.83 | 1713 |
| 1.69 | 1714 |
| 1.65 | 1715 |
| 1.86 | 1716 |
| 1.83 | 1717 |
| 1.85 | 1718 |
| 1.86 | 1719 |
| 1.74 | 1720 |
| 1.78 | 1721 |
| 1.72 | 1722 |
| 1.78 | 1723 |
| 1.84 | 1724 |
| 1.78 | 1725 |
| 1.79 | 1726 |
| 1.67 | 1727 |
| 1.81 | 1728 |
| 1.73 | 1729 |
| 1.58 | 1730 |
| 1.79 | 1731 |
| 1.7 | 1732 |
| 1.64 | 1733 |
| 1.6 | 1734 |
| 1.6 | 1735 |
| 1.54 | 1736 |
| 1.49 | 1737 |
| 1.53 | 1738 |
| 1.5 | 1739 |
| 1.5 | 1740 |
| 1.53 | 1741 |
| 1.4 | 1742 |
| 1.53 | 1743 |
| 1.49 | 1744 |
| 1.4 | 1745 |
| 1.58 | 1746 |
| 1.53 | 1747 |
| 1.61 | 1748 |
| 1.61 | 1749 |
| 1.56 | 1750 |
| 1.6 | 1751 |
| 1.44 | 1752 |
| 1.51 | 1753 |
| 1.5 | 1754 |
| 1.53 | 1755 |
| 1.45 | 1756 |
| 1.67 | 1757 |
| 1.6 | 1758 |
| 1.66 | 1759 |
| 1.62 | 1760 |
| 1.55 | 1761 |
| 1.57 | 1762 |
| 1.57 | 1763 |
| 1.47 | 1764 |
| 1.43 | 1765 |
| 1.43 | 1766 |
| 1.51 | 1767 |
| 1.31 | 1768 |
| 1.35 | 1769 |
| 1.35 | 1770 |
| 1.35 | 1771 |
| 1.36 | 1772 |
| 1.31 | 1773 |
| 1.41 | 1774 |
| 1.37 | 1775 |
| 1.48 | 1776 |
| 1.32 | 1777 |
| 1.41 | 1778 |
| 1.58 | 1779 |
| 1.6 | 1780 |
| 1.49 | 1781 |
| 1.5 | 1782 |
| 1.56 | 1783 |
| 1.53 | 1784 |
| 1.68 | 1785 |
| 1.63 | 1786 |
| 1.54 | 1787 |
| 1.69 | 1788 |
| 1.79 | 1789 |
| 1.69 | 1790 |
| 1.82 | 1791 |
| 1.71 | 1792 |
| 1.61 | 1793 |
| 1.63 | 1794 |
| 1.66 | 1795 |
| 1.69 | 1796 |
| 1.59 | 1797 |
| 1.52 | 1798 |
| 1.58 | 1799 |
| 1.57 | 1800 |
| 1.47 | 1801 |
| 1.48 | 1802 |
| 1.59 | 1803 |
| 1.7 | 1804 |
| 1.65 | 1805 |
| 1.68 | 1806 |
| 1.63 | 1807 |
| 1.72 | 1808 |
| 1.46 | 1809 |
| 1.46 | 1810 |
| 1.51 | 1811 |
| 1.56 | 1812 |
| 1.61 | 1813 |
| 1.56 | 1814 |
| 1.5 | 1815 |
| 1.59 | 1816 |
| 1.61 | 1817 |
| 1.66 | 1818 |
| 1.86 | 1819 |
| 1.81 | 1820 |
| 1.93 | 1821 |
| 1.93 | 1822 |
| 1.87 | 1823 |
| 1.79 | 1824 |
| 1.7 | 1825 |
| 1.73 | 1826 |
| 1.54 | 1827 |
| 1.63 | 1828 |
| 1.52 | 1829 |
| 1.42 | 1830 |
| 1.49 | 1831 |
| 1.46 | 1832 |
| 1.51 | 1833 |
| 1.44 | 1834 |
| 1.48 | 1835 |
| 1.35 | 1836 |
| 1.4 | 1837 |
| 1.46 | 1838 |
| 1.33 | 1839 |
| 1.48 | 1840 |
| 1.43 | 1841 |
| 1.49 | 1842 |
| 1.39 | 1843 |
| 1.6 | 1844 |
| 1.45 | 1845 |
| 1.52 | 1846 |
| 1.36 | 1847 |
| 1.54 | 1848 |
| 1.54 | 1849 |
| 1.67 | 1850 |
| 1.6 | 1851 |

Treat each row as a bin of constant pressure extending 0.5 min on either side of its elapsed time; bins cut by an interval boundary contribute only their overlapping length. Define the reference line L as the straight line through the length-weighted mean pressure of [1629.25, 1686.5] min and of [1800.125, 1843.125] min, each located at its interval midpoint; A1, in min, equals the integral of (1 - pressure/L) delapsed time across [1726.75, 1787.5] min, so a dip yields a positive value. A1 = 5.1 min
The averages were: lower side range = 1.8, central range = 1.53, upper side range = 1.58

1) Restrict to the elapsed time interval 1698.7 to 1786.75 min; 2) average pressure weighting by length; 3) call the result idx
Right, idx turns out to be 1.6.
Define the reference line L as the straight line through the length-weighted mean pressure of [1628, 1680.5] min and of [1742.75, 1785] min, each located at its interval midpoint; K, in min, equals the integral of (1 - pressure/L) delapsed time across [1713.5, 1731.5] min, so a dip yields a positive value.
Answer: -1.7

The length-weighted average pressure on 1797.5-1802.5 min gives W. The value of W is 1.52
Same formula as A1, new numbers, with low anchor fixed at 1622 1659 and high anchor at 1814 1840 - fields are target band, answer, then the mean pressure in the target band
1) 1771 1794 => 1.2 min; 1.55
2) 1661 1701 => -2.4 min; 1.82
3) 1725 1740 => 0.3 min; 1.64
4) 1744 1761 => 1.1 min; 1.55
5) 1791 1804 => 0.1 min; 1.6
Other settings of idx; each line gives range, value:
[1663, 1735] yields 1.79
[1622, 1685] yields 1.78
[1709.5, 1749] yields 1.67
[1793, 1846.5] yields 1.58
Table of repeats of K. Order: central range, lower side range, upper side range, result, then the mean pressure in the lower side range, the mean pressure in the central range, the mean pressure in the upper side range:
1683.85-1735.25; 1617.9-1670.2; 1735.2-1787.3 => -4.9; 1.73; 1.76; 1.5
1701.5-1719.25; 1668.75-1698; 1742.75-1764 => -0.3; 1.85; 1.77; 1.55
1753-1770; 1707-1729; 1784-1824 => 2.0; 1.78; 1.51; 1.65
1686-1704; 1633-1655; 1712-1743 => -0.4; 1.79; 1.77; 1.68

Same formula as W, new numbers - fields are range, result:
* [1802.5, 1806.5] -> 1.65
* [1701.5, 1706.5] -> 1.7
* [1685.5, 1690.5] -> 1.83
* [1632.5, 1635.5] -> 1.68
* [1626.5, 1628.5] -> 1.62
